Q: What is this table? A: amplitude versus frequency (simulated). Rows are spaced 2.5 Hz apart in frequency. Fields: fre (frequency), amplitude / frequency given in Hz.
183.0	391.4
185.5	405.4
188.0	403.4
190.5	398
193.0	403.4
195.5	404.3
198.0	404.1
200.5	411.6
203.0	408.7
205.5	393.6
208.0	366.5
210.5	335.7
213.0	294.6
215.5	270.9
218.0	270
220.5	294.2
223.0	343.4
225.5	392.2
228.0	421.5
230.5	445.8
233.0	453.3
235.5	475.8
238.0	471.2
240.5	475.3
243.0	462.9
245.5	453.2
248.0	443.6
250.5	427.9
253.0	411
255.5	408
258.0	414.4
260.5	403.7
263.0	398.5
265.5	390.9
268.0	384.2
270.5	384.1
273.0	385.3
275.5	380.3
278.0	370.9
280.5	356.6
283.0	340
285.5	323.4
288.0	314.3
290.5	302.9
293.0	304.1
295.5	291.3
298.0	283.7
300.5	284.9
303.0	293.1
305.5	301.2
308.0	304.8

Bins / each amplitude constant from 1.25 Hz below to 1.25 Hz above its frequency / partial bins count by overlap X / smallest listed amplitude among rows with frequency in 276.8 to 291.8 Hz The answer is 302.9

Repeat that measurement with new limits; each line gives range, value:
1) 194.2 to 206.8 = 393.6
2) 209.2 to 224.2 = 270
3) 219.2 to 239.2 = 294.2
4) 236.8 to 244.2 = 462.9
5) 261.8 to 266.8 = 390.9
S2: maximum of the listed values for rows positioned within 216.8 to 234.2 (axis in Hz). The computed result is 453.3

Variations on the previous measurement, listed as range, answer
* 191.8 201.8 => 411.6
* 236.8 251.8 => 475.3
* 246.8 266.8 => 443.6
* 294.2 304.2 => 293.1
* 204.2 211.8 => 393.6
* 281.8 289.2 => 340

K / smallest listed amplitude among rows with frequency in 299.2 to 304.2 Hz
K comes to 284.9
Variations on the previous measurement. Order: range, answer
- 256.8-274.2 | 384.1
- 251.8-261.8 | 403.7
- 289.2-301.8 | 283.7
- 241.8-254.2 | 411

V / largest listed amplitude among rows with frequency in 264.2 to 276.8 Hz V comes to 390.9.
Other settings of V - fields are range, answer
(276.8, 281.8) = 370.9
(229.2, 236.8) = 475.8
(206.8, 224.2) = 366.5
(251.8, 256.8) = 411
